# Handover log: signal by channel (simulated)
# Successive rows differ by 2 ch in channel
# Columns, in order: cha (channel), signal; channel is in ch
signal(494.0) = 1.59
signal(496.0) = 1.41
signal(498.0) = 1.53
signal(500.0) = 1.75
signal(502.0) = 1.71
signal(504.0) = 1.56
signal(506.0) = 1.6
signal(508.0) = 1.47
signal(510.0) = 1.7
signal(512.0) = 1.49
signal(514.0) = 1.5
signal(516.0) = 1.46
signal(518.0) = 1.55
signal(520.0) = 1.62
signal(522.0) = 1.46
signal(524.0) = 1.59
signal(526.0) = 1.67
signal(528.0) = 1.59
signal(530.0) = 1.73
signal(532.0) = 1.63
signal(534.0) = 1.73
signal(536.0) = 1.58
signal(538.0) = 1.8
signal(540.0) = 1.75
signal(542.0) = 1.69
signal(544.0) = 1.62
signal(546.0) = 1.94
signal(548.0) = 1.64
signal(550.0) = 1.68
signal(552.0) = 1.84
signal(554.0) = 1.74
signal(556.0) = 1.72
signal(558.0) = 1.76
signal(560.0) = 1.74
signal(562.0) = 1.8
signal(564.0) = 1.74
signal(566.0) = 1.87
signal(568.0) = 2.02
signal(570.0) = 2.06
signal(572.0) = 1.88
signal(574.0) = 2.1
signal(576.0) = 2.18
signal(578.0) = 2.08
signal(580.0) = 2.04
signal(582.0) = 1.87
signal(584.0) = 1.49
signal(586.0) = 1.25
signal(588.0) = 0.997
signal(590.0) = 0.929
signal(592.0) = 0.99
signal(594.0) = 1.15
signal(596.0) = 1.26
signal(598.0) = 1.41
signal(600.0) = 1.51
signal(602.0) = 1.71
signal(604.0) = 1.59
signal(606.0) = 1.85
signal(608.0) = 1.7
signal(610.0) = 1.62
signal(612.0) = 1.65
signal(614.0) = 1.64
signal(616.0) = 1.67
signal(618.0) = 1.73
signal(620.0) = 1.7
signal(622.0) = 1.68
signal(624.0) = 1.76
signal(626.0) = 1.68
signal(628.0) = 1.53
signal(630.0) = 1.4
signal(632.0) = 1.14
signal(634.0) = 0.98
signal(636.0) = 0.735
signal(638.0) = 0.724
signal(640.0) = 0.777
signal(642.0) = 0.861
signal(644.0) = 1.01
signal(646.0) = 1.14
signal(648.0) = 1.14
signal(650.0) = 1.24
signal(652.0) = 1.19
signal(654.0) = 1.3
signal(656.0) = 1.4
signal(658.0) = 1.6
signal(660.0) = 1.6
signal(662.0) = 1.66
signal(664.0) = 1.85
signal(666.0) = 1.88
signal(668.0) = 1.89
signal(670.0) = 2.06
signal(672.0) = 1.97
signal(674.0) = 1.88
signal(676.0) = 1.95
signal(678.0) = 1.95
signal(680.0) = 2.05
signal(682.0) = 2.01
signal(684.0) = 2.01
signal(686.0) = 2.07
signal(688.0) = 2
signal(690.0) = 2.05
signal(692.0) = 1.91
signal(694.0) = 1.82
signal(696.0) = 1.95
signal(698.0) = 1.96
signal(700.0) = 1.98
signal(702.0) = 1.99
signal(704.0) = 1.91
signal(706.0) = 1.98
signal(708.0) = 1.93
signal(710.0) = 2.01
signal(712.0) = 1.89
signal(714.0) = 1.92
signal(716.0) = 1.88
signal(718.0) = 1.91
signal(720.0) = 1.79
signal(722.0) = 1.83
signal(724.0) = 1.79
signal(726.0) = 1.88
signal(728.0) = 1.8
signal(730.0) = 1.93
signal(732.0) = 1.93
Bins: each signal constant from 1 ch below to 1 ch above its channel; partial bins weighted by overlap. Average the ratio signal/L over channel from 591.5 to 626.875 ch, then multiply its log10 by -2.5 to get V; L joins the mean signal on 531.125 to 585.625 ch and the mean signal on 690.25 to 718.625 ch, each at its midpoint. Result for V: 0.173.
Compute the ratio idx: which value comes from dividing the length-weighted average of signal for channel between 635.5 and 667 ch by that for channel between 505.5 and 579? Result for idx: 0.73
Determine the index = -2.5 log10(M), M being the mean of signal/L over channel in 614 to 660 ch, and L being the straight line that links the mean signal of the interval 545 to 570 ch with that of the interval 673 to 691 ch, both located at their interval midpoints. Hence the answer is 0.42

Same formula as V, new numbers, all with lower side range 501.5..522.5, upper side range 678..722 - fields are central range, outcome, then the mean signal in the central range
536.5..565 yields -0.07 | 1.74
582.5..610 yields 0.24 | 1.39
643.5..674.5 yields 0.20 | 1.55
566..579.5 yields -0.21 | 2.04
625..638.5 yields 0.46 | 1.19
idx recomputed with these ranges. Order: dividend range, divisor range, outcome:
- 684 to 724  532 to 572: 1.09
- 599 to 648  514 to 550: 0.85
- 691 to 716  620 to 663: 1.52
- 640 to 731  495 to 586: 1.03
